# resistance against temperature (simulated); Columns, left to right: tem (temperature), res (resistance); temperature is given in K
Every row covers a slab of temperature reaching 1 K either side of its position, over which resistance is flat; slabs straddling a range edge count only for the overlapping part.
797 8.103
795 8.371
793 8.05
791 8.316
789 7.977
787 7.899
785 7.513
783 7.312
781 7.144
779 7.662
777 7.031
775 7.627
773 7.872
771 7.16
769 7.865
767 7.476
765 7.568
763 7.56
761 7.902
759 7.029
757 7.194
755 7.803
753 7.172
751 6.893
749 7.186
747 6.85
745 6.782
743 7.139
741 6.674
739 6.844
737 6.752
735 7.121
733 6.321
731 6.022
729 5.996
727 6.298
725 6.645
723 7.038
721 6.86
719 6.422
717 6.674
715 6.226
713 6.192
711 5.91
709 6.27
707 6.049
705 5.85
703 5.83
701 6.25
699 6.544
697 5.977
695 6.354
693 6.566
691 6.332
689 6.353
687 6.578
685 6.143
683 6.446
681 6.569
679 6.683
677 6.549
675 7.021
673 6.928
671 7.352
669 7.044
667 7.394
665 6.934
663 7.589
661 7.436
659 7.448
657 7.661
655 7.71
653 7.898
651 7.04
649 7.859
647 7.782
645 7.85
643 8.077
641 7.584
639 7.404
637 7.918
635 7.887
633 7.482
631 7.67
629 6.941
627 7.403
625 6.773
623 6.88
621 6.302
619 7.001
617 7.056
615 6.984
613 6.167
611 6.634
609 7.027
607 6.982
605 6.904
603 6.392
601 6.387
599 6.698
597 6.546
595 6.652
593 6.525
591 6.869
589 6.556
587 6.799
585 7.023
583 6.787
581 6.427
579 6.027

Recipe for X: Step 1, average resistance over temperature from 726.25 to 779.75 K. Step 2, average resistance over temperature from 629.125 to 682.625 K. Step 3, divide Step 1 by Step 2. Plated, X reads 0.96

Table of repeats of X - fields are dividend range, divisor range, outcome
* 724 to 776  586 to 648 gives 1.00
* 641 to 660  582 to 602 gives 1.15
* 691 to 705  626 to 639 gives 0.83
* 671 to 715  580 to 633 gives 0.94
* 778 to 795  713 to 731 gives 1.20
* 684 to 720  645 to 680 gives 0.85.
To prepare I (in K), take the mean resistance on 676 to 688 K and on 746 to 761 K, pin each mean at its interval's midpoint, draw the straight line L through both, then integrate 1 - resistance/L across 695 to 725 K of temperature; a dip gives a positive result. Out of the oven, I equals 2.1 K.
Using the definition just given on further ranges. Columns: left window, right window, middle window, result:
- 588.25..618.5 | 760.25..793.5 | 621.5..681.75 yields -3.4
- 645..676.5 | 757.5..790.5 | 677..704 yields 3.9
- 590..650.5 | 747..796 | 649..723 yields 5.8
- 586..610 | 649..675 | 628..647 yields -1.4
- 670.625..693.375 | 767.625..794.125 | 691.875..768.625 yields 4.6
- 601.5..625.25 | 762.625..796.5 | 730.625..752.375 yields 1.9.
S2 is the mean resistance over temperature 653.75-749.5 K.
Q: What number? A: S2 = 6.66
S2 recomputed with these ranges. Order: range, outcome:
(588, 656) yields 7.11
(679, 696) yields 6.43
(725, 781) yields 7.1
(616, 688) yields 7.23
